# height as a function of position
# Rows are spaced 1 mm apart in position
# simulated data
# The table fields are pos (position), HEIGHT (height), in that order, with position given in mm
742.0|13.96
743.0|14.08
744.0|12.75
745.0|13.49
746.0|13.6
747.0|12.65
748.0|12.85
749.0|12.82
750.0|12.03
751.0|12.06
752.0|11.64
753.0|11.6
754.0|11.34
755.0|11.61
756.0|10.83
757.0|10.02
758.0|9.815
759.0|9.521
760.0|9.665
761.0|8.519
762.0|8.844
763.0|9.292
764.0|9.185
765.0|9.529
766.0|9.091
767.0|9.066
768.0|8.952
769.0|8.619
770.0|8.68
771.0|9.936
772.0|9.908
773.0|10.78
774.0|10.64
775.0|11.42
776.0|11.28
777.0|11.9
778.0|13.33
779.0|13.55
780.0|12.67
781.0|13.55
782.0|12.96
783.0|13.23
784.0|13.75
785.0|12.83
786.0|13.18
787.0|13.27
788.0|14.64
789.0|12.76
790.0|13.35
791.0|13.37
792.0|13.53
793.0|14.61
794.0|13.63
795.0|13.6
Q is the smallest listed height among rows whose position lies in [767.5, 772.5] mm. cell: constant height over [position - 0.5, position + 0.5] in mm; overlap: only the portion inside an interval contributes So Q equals 8.619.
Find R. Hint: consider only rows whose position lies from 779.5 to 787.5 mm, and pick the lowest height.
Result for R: 12.67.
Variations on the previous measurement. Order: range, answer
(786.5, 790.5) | 12.76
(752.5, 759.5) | 9.521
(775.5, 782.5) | 11.28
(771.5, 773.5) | 9.908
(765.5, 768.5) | 8.952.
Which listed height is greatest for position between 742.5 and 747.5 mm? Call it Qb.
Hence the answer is 14.08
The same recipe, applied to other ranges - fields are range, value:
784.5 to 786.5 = 13.18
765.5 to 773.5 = 10.78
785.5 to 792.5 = 14.64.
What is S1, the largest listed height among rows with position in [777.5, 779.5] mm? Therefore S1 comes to 13.55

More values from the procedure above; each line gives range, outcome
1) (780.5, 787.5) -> 13.75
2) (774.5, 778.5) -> 13.33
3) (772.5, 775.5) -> 11.42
